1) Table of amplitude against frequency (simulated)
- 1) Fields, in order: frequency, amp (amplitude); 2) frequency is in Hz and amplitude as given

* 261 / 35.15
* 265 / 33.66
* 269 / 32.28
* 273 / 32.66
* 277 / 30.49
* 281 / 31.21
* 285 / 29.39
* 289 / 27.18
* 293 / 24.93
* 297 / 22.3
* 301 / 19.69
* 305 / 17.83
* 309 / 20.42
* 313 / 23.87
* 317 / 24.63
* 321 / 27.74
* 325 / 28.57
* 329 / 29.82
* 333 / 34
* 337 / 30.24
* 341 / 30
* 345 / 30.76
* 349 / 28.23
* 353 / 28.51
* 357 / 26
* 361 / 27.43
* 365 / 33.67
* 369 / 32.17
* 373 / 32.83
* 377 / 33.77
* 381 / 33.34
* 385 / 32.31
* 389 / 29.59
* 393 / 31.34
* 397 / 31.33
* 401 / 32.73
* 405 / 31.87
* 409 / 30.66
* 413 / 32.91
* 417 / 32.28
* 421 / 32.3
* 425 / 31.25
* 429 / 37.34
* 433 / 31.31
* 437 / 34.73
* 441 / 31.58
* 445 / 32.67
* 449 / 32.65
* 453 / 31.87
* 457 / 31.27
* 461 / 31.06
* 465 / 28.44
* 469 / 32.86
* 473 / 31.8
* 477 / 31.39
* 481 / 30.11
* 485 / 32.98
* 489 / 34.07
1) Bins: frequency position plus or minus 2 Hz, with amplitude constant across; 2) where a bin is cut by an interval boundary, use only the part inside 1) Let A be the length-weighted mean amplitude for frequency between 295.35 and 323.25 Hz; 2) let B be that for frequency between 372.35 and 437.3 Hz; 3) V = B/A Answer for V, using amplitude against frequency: 1.4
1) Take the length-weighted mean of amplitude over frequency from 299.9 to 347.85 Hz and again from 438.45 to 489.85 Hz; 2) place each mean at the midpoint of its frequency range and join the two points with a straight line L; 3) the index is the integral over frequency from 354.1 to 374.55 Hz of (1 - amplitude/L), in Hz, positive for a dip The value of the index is -1.6 Hz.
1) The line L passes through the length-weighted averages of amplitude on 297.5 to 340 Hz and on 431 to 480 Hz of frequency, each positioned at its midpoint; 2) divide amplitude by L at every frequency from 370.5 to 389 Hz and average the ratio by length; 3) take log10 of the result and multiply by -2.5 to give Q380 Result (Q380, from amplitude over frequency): -0.15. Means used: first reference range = 25.7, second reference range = 31.8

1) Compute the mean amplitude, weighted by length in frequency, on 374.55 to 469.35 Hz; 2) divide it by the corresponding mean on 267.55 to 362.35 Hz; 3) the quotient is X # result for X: 1.17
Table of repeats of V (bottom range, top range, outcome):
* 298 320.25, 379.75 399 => 1.45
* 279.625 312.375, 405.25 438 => 1.37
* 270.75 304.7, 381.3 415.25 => 1.18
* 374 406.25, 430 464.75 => 1.00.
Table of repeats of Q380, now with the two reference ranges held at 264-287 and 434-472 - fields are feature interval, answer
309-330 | 0.21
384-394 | 0.03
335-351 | 0.07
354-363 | 0.18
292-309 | 0.45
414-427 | -0.01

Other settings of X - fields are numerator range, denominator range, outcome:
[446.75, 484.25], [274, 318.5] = 1.26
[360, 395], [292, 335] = 1.28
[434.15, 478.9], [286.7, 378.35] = 1.16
